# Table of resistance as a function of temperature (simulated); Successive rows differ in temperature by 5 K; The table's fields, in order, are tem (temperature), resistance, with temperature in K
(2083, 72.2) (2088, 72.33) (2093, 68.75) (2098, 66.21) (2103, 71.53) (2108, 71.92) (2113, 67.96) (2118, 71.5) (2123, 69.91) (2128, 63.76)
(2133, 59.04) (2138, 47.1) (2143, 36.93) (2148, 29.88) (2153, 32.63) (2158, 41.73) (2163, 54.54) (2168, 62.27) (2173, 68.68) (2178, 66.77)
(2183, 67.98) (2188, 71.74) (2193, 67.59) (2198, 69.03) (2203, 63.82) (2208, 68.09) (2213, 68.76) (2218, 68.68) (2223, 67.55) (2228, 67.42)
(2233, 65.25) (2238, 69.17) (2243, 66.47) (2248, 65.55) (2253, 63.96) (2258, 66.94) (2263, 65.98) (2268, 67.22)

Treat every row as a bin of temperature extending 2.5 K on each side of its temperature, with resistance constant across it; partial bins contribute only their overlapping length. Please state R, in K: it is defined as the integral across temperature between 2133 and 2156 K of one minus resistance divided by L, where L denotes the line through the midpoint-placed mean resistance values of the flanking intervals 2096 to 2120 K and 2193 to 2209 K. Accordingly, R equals 9.9 K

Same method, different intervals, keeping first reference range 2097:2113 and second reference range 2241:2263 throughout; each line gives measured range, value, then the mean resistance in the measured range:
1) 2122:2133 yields 0.7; 64.6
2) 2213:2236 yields -0.3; 67.4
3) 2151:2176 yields 5.7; 52.7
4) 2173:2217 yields -0.4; 68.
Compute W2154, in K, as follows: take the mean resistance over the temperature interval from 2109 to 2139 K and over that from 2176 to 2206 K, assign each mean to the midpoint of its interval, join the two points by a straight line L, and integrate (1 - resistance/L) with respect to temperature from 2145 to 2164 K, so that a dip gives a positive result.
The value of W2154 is 7.9 K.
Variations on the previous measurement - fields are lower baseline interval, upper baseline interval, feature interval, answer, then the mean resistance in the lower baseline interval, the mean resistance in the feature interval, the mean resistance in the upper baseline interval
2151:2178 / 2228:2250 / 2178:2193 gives -3.03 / 53.7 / 69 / 66.7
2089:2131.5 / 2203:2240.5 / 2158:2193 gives 2.20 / 68.8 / 63.8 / 67.6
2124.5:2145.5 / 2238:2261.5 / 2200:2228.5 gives -2.53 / 52.6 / 67.4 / 66.1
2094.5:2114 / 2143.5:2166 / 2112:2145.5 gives -2.00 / 69.5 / 59.1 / 40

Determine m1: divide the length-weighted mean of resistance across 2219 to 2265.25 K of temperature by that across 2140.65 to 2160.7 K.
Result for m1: 1.88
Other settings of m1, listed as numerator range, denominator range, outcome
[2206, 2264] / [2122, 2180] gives 1.28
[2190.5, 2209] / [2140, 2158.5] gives 1.92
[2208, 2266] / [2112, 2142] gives 1.09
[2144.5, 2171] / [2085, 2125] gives 0.63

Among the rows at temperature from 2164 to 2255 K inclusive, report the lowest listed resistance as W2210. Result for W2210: 62.27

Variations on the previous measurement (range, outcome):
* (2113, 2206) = 29.88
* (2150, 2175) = 32.63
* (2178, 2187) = 66.77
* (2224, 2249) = 65.25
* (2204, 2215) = 68.09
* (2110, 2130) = 63.76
